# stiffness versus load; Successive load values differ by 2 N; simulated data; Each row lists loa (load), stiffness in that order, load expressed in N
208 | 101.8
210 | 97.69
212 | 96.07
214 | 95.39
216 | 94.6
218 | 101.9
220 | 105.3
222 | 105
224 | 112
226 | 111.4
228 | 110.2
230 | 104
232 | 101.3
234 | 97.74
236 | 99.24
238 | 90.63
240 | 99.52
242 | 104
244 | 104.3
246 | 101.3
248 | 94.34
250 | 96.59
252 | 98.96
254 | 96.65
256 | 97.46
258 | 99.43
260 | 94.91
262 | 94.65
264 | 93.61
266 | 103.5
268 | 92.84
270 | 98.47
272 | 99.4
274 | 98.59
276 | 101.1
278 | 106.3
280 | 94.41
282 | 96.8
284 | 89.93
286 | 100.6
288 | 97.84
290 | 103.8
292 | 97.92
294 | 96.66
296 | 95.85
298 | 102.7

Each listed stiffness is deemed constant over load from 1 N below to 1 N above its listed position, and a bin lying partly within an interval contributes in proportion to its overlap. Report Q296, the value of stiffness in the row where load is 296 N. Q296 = 95.85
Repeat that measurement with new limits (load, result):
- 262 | 94.65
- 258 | 99.43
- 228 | 110.2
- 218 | 101.9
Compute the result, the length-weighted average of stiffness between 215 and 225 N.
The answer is 104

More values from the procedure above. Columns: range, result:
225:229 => 111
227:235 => 103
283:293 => 98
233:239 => 95.9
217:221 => 104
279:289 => 95.9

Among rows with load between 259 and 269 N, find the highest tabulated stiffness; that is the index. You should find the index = 103.5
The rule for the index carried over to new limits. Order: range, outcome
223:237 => 112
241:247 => 104.3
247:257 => 98.96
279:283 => 96.8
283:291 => 103.8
